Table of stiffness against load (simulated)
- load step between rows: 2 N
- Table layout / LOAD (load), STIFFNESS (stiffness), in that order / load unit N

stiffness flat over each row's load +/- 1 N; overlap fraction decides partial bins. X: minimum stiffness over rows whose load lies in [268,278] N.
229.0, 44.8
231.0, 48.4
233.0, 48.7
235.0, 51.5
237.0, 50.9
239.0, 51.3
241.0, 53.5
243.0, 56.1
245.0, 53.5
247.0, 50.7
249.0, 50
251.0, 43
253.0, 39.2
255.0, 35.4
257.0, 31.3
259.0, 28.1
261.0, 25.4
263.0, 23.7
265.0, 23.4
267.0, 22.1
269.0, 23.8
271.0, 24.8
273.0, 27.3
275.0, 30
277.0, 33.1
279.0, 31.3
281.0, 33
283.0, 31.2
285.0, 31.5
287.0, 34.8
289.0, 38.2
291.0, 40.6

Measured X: 23.8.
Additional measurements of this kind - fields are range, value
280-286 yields 31.2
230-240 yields 48.4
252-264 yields 23.7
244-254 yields 39.2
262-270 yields 22.1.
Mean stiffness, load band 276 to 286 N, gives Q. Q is 32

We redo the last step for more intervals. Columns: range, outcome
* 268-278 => 27.8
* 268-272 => 24.3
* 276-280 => 32.2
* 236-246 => 53.1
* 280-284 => 32.1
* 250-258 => 37.2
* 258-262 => 26.8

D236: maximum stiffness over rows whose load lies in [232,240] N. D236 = 51.5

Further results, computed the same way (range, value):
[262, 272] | 24.8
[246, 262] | 50.7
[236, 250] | 56.1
